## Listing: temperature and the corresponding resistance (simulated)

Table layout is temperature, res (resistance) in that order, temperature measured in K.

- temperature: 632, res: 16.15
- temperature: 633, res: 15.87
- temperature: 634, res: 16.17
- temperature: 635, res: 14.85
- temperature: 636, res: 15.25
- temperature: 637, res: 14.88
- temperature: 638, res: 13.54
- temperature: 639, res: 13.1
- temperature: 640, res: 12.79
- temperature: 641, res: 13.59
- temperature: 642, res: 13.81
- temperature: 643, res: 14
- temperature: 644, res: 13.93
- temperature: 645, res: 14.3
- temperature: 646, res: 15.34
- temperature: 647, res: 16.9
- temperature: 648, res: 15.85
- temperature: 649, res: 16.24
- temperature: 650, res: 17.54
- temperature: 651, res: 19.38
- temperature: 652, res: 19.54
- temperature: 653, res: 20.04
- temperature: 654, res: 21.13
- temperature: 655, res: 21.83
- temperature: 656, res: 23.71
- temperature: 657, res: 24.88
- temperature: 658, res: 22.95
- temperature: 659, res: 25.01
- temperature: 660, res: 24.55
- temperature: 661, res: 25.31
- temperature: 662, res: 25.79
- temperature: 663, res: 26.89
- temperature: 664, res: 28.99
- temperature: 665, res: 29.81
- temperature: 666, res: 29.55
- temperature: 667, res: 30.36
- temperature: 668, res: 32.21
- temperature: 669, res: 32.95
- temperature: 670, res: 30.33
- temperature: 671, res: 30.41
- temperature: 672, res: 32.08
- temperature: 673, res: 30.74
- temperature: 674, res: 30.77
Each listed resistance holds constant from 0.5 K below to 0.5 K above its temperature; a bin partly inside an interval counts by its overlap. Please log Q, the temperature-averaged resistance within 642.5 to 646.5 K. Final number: 14.4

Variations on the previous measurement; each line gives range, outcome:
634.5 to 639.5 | 14.3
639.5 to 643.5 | 13.5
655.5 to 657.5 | 24.3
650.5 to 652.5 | 19.5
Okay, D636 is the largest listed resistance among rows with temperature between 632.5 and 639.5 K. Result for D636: 16.17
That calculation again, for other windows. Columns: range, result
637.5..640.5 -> 13.54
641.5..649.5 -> 16.9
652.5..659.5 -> 25.01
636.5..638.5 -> 14.88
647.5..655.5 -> 21.83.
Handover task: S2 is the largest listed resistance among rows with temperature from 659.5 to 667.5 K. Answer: 30.36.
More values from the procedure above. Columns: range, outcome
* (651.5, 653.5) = 20.04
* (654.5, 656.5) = 23.71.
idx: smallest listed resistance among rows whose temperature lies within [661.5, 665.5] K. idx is 25.79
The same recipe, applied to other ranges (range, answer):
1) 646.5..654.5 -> 15.85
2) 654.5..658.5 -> 21.83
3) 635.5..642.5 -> 12.79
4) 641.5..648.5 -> 13.81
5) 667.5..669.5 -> 32.21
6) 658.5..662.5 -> 24.55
